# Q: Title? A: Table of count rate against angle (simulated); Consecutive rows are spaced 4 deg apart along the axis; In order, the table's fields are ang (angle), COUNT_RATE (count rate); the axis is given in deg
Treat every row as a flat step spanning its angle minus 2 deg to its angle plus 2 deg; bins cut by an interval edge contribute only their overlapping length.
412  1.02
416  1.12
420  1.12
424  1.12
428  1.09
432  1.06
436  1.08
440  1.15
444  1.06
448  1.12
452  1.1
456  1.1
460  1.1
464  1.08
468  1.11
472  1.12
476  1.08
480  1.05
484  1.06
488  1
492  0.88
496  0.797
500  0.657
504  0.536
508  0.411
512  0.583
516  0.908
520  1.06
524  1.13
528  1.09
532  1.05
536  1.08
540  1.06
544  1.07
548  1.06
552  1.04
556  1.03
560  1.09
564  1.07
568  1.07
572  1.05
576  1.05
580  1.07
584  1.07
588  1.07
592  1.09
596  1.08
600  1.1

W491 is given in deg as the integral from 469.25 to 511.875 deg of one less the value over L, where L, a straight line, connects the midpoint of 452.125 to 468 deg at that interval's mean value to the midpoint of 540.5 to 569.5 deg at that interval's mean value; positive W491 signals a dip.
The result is 9.21 deg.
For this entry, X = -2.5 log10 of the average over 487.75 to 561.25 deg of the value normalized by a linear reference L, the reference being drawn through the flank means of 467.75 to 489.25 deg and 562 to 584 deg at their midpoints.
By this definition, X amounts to 0.16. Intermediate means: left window 1.07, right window 1.06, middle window 0.919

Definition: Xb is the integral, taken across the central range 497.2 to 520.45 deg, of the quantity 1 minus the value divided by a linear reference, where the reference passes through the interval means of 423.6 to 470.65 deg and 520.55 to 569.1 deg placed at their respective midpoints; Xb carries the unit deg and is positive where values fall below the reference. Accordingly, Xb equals 8.8 deg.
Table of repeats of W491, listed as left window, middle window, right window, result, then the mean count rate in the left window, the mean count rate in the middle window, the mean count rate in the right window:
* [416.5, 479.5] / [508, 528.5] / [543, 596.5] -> 3.6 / 1.1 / 0.891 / 1.06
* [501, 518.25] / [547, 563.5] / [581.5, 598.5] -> -3.3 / 0.619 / 1.06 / 1.08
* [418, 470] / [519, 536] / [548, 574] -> -0.2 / 1.1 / 1.08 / 1.06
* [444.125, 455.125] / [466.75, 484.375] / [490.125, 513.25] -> -4.3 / 1.1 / 1.09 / 0.645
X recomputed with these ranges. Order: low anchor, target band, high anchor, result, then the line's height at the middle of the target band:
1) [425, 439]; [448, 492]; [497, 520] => -0.22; 0.876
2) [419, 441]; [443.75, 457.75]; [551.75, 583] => 0.00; 1.09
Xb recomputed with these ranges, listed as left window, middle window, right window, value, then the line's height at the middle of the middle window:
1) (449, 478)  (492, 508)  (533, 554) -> 6.26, 1.08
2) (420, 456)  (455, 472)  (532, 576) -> -0.15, 1.09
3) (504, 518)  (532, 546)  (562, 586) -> -4.33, 0.817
